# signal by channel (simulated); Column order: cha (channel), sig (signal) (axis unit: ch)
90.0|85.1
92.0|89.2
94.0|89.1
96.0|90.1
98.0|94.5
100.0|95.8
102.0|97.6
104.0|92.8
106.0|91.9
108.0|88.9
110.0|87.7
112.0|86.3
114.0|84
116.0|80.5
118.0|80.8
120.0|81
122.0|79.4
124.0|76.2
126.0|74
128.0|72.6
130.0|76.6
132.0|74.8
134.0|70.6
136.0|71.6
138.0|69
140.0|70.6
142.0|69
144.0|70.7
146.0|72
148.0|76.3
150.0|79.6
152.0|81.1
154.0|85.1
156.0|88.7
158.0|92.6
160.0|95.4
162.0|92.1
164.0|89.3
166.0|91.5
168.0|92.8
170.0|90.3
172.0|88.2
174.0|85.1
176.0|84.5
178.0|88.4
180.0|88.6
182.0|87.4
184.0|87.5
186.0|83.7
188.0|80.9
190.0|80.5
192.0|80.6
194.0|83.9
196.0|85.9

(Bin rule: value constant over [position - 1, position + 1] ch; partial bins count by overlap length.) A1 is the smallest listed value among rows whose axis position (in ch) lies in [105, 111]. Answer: 87.7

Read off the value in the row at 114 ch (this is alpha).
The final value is 84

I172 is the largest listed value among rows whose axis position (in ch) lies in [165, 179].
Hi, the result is 92.8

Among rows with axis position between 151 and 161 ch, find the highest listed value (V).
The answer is 95.4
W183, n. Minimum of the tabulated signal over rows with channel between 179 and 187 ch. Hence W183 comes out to 83.7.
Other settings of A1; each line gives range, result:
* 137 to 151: 69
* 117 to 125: 76.2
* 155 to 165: 88.7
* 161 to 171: 89.3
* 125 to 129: 72.6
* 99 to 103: 95.8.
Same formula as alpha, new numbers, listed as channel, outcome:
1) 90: 85.1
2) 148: 76.3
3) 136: 71.6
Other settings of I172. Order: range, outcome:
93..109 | 97.6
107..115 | 88.9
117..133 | 81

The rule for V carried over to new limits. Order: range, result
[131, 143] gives 74.8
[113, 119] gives 84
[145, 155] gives 85.1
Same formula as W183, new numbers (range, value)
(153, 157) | 85.1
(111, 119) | 80.5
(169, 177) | 84.5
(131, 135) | 70.6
